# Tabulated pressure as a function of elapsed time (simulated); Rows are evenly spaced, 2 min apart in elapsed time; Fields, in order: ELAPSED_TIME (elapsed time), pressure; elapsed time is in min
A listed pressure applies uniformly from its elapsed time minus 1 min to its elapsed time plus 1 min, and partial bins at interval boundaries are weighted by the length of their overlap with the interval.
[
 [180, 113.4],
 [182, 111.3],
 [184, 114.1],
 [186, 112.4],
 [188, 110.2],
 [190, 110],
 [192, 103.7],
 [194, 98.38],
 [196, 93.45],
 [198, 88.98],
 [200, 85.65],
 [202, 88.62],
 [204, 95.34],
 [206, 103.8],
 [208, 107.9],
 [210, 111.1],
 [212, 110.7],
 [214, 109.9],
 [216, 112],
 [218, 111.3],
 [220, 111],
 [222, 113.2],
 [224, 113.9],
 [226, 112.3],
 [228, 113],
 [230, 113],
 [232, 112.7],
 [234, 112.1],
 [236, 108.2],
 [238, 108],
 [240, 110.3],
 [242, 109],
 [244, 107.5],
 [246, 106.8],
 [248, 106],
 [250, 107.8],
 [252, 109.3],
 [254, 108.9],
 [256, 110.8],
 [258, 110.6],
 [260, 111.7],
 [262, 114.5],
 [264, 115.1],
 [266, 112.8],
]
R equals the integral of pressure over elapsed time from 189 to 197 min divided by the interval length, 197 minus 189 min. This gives 101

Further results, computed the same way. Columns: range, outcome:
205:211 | 108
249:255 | 109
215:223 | 112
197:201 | 87.3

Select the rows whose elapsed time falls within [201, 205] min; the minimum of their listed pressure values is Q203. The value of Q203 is 88.62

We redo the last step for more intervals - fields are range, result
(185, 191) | 110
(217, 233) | 111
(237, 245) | 107.5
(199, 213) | 85.65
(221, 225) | 113.2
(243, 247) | 106.8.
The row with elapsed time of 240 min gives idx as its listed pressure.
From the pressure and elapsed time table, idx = 110.3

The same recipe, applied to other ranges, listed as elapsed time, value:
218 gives 111.3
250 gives 107.8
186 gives 112.4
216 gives 112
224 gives 113.9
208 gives 107.9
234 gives 112.1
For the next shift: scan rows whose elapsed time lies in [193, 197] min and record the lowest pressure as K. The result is 93.45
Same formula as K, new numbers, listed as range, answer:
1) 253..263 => 108.9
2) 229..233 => 112.7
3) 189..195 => 98.38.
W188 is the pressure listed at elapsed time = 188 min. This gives 110.2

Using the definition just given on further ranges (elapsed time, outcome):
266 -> 112.8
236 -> 108.2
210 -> 111.1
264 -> 115.1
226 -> 112.3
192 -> 103.7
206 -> 103.8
